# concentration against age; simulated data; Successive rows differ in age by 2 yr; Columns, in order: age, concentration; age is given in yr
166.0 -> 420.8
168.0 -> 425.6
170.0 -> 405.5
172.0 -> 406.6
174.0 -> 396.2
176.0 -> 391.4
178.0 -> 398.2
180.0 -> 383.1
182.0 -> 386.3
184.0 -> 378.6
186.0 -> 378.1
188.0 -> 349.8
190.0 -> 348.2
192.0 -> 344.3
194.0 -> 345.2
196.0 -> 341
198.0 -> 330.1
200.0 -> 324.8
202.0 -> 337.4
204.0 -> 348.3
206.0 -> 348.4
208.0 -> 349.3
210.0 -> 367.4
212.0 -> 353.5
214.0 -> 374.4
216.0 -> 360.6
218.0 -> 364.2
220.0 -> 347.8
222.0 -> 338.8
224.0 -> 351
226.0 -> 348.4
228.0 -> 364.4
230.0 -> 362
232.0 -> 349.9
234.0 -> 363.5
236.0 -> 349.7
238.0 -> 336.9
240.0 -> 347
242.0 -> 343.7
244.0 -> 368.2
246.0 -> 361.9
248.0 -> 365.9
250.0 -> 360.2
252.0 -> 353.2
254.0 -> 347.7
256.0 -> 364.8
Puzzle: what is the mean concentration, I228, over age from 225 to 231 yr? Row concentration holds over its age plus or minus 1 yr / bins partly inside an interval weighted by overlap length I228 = 358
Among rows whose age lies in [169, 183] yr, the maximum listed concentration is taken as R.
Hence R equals 406.6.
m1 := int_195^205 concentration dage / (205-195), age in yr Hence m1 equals 336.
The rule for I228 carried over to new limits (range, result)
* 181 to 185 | 382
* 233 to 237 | 357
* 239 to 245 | 353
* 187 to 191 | 349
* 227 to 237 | 358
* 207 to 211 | 358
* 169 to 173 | 406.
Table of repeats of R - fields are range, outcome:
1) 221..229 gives 364.4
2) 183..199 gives 378.6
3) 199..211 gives 367.4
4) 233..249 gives 368.2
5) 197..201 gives 330.1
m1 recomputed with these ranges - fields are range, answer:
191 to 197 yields 344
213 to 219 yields 366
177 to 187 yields 385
